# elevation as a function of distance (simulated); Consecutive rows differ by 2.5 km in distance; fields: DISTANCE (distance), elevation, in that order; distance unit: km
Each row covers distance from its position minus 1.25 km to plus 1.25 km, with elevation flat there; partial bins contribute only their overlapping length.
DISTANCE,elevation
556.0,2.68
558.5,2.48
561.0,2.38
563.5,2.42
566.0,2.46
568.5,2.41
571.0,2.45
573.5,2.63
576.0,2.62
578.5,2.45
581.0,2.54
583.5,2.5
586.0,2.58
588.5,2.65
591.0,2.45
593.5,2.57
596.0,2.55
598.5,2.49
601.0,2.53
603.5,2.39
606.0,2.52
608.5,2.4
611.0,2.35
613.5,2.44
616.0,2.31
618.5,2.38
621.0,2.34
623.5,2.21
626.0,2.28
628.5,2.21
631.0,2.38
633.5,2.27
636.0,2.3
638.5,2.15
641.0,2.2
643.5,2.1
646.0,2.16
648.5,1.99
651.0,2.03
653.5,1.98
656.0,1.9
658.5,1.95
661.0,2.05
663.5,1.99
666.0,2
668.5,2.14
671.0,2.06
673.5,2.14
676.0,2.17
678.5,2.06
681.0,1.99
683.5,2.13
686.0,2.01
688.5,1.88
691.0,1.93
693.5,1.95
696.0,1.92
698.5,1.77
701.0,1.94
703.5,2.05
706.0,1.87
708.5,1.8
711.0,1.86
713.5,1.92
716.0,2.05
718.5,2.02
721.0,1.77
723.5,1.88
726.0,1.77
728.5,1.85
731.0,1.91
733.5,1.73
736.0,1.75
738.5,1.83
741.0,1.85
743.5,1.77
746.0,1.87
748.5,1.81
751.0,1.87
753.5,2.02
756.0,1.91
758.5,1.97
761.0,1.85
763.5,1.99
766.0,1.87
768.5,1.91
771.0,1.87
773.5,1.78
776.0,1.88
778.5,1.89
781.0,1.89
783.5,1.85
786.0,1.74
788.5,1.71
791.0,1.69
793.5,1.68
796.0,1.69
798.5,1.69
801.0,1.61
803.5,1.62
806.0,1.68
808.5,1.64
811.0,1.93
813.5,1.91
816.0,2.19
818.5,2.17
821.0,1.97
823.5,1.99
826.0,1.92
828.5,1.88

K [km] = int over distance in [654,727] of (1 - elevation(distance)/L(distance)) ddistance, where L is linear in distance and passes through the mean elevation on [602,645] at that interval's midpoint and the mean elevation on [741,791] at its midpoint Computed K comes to 4.6 km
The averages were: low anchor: 2.31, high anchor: 1.86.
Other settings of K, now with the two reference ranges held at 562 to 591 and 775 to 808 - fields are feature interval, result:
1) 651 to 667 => 1.7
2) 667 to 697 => 1.4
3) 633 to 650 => 0.9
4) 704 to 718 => 0.8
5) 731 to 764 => 0.6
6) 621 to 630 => 0.3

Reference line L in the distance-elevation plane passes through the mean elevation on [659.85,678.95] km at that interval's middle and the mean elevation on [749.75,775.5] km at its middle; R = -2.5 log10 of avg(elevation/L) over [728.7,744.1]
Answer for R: 0.08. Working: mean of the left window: 2.08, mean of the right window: 1.9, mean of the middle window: 1.81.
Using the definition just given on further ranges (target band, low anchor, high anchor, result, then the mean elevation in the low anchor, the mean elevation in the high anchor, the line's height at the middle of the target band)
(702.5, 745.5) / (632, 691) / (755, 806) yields 0.04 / 2.07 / 1.8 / 1.93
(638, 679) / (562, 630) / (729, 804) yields 0.08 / 2.45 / 1.82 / 2.22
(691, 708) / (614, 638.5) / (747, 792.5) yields 0.09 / 2.29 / 1.86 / 2.07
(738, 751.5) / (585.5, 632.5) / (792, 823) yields 0.10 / 2.42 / 1.82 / 2.01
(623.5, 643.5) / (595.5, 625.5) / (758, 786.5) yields 0.04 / 2.4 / 1.88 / 2.33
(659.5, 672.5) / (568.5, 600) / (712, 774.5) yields 0.07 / 2.53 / 1.87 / 2.19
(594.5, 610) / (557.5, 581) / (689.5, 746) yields -0.06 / 2.48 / 1.87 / 2.35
